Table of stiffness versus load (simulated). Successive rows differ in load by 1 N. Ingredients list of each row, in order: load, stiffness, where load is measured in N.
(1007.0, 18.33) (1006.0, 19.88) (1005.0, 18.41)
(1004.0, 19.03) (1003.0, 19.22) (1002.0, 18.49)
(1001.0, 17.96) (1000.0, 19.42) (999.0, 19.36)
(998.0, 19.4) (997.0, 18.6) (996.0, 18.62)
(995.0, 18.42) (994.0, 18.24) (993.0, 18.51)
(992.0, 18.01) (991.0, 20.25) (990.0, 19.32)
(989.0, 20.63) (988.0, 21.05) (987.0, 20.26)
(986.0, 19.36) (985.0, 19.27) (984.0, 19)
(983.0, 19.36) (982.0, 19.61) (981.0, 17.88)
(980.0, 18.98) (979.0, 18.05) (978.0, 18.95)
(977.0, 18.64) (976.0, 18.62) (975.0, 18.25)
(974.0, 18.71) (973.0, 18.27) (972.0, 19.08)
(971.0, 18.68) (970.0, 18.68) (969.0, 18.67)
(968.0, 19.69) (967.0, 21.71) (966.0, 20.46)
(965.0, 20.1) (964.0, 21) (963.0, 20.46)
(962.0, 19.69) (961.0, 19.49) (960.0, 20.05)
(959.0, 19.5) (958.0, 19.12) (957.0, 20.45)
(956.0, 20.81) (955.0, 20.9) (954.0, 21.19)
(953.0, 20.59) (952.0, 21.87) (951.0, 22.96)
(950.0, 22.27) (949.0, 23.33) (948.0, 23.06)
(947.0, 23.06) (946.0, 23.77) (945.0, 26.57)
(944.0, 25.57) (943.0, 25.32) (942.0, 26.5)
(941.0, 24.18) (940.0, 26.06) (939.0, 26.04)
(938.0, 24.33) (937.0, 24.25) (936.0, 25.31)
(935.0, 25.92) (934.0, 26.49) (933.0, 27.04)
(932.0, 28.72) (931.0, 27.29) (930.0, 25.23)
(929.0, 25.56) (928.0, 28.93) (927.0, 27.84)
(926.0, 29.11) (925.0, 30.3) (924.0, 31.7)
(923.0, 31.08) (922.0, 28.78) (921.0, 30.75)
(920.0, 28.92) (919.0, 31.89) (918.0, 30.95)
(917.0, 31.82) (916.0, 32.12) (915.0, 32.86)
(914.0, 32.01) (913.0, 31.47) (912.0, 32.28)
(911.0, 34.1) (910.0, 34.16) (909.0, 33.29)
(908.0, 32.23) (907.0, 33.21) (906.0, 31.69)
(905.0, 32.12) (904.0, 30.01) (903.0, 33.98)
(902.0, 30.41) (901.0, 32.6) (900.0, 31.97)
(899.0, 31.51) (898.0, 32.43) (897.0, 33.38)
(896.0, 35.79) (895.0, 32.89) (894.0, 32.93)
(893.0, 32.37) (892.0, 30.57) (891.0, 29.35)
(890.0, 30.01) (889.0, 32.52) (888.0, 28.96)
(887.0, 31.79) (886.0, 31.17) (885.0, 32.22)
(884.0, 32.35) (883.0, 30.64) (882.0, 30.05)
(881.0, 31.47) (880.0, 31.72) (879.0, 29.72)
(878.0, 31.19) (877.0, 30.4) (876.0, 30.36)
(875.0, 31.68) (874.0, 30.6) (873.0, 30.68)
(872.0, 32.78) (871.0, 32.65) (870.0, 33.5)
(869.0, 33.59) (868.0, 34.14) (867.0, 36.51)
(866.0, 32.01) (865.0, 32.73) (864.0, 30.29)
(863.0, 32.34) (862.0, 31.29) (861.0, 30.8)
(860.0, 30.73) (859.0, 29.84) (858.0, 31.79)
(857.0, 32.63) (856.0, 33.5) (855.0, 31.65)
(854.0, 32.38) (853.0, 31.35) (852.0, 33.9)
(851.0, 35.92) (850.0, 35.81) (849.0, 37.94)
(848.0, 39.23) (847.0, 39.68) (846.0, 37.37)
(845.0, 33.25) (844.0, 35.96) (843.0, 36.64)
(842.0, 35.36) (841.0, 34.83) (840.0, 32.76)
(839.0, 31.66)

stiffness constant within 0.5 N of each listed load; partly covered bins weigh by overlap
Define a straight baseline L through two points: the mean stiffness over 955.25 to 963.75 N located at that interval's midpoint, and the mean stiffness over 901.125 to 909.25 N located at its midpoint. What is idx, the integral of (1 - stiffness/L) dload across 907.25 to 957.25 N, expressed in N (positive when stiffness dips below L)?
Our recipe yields -2.2 N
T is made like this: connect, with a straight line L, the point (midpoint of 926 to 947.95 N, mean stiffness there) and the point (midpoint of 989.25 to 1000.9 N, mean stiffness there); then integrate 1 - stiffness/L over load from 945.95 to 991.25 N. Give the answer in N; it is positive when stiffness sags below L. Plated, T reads 4.1 N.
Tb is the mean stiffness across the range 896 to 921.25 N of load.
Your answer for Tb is 32.2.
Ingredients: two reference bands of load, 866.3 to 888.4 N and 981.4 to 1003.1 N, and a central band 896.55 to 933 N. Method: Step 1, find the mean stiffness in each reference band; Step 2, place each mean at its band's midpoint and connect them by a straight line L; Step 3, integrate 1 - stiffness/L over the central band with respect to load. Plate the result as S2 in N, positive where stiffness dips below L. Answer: -4.33 N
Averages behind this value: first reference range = 31.8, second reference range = 19.2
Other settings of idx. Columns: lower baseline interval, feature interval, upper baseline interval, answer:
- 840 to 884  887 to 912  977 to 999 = -2.9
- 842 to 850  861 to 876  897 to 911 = 1.2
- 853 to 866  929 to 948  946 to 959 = -2.0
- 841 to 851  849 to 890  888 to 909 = 3.0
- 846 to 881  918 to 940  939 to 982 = -2.7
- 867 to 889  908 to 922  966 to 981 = -2.7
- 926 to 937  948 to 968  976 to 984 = 1.4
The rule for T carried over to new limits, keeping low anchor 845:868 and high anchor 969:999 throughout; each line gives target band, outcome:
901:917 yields -2.8 N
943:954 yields -0.1 N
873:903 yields -1.6 N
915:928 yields -2.1 N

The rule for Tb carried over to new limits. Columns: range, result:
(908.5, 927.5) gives 31.3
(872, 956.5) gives 29.1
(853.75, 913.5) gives 32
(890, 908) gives 32.1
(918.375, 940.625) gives 27.8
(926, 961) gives 24.1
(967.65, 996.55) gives 19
